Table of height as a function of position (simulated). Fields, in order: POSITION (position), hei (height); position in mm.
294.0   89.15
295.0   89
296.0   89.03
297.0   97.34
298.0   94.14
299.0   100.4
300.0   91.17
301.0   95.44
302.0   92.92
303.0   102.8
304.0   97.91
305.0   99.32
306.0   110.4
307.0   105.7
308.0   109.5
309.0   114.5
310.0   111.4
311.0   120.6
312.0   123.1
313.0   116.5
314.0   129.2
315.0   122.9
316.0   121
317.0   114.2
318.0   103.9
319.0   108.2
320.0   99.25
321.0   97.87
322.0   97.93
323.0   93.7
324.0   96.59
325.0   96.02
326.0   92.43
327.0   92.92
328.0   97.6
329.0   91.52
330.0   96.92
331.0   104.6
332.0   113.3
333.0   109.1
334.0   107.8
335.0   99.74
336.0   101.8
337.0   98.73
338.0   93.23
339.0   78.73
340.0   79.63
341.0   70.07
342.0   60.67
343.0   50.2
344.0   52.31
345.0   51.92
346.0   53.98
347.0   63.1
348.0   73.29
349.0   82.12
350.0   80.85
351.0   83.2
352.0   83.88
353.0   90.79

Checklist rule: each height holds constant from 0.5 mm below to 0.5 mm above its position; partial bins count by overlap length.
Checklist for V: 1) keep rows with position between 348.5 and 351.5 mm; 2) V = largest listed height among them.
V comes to 83.2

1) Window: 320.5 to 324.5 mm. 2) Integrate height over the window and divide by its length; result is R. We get 96.5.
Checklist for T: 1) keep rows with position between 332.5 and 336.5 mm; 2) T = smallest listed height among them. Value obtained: 99.74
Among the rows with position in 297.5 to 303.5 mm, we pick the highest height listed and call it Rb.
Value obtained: 102.8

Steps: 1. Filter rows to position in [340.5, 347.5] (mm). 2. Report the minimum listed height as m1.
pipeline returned 50.2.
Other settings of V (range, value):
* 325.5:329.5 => 97.6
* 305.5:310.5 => 114.5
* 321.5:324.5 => 97.93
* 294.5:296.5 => 89.03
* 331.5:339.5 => 113.3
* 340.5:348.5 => 73.29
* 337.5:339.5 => 93.23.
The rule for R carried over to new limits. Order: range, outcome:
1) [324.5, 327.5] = 93.8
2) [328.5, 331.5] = 97.7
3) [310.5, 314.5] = 122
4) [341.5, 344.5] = 54.4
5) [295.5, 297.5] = 93.2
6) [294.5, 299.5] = 94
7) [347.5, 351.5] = 79.9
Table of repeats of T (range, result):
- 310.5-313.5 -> 116.5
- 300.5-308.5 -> 92.92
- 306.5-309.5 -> 105.7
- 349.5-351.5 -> 80.85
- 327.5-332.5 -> 91.52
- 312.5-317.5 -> 114.2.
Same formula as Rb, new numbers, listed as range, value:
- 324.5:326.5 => 96.02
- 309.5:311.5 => 120.6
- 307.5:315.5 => 129.2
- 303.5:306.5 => 110.4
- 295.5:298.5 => 97.34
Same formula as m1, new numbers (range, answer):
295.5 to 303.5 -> 89.03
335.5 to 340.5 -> 78.73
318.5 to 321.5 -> 97.87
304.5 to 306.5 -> 99.32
